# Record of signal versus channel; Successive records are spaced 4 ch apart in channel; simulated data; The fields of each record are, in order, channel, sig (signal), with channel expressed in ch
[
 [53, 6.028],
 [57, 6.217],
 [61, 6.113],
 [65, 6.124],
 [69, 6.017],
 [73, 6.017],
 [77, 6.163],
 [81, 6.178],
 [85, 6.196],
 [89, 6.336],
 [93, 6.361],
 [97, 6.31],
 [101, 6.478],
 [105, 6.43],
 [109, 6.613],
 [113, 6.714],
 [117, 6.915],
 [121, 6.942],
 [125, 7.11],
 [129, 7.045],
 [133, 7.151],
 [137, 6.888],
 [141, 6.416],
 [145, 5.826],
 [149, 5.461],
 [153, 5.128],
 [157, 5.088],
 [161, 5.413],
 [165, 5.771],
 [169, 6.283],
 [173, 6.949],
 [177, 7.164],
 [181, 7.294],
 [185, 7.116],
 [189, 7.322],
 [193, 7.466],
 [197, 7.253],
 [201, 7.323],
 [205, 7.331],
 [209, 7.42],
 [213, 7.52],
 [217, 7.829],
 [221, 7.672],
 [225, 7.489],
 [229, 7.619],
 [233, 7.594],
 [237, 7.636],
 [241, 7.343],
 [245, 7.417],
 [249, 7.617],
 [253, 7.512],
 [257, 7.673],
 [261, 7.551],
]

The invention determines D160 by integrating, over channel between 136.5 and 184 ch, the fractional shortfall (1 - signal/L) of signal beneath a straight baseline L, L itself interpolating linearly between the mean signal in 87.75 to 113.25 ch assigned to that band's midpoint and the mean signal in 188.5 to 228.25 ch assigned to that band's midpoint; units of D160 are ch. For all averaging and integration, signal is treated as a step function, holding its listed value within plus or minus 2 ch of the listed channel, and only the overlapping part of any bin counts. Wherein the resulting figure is 5.99 ch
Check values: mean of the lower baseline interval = 6.45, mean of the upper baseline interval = 7.47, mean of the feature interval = 6.14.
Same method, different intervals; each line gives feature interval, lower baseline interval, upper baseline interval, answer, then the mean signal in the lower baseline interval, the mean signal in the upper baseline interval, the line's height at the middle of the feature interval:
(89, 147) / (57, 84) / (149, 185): -4.8 ch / 6.11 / 6.15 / 6.13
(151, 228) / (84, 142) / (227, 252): 3.3 ch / 6.67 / 7.54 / 7.2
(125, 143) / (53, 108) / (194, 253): -0.5 ch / 6.23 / 7.5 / 6.7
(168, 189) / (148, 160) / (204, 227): -3.0 ch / 5.22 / 7.55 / 6.15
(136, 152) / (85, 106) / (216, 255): 1.7 ch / 6.36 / 7.57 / 6.78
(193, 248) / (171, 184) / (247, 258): -0.7 ch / 7.13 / 7.59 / 7.4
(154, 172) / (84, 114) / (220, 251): 3.3 ch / 6.43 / 7.54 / 6.95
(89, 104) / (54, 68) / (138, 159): -1.1 ch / 6.13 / 5.65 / 5.94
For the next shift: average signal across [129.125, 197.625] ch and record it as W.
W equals 6.47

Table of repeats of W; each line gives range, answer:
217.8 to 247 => 7.55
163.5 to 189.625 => 6.84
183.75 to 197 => 7.3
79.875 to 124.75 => 6.53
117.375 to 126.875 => 7.01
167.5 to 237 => 7.35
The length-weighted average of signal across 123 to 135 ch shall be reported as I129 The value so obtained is 7.1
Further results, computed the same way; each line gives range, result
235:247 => 7.47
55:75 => 6.1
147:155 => 5.29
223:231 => 7.55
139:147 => 6.12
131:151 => 6.35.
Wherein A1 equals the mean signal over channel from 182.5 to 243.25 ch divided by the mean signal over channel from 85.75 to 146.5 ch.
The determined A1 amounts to 1.1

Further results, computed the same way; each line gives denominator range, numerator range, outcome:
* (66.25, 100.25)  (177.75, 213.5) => 1.18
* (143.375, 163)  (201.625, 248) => 1.40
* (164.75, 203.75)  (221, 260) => 1.07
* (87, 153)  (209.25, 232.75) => 1.17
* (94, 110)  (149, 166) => 0.83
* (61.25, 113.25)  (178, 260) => 1.19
